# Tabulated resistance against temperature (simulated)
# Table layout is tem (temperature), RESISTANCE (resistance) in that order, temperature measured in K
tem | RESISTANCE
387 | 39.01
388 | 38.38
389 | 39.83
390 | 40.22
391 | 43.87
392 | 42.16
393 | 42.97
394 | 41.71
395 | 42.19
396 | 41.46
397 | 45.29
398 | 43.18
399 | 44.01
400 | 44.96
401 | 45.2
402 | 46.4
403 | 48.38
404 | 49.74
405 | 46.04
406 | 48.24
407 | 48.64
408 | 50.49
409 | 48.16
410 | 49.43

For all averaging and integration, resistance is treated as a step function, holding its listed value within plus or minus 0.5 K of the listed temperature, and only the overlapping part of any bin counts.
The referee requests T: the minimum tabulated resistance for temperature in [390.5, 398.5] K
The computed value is 41.46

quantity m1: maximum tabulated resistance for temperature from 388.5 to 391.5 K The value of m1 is 43.87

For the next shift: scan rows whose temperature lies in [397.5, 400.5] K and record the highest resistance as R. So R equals 44.96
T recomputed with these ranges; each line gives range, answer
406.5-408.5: 48.64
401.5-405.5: 46.04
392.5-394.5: 41.71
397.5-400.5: 43.18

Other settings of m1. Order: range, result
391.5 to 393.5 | 42.97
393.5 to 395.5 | 42.19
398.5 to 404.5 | 49.74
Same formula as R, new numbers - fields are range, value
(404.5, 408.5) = 50.49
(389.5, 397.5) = 45.29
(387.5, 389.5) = 39.83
